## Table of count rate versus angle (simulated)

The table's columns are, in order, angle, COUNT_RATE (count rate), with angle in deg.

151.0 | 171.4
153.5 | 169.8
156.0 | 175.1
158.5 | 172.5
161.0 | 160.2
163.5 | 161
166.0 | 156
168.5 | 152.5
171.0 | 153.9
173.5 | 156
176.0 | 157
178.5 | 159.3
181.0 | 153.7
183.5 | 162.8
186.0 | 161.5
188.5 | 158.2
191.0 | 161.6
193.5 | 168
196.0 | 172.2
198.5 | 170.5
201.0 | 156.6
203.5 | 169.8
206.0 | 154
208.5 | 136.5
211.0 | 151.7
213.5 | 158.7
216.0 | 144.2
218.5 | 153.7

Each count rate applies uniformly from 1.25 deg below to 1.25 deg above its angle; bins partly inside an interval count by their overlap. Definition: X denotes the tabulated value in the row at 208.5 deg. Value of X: 136.5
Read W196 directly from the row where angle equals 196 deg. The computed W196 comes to 172.2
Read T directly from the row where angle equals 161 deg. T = 160.2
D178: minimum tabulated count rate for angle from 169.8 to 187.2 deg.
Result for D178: 153.7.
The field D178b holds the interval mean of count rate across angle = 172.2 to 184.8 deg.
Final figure 158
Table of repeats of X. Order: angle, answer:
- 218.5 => 153.7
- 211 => 151.7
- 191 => 161.6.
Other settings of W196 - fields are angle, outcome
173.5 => 156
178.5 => 159.3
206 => 154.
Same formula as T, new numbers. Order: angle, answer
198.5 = 170.5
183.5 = 162.8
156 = 175.1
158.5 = 172.5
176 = 157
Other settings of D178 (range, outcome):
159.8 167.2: 156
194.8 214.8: 136.5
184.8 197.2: 158.2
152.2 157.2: 169.8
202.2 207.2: 154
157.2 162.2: 160.2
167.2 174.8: 152.5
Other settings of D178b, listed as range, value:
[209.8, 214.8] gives 155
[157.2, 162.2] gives 166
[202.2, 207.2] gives 162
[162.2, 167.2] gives 159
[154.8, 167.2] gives 165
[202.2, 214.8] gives 154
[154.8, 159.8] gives 174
